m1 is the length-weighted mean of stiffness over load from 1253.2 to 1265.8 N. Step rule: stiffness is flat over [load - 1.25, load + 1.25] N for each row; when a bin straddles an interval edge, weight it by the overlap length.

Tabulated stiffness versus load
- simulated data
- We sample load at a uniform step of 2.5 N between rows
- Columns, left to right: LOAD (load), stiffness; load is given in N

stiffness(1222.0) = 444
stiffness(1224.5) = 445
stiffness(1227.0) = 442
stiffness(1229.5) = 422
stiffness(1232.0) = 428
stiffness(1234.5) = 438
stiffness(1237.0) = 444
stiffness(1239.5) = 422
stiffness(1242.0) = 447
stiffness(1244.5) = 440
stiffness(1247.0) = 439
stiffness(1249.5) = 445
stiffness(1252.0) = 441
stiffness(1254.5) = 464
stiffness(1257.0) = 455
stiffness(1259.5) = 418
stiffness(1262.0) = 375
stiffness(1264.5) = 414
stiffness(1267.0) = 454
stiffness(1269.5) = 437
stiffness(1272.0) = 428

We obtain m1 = 425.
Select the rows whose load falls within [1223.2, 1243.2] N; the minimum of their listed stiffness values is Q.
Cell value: 422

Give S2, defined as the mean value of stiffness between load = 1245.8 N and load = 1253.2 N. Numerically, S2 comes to 442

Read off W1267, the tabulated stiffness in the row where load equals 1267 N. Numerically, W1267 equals 454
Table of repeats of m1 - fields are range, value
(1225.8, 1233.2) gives 431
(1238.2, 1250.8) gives 439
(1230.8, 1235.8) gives 433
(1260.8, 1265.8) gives 395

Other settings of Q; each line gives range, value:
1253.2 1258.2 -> 455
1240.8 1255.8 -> 439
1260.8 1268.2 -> 375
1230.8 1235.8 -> 428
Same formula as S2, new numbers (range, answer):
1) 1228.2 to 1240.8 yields 431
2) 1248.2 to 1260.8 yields 444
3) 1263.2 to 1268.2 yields 433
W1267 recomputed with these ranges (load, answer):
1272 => 428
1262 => 375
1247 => 439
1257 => 455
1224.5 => 445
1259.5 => 418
